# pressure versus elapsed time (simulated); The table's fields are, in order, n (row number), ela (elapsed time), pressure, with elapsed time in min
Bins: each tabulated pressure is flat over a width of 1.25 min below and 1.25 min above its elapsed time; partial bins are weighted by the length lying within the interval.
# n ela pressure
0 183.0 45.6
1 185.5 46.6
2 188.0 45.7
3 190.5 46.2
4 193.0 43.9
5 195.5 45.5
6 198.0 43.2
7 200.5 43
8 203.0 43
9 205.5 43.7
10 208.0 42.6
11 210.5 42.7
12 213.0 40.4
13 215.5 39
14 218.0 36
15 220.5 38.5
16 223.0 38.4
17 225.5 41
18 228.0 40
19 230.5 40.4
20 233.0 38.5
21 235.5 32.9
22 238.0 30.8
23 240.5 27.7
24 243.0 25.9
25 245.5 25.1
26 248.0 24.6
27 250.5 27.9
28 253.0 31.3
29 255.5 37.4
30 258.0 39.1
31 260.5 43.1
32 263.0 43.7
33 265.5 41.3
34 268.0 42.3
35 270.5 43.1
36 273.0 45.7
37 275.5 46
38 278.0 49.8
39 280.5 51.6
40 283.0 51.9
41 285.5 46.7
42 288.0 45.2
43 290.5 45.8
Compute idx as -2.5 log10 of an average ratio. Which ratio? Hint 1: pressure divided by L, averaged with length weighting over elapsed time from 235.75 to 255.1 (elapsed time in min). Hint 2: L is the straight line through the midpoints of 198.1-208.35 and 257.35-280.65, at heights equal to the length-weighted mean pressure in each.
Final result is 0.48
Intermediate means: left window 43.1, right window 44.4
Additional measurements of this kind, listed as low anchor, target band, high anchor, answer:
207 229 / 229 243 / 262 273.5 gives 0.220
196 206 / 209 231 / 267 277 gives 0.106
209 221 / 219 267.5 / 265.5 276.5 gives 0.181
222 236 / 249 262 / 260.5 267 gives 0.171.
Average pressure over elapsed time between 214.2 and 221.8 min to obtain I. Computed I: 37.9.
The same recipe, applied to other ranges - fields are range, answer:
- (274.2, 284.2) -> 49.8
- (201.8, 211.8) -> 43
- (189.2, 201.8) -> 44.4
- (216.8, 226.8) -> 38.5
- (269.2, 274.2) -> 44.4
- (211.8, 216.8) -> 39.7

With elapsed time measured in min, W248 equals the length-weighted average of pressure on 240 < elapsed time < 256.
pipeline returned 28.2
